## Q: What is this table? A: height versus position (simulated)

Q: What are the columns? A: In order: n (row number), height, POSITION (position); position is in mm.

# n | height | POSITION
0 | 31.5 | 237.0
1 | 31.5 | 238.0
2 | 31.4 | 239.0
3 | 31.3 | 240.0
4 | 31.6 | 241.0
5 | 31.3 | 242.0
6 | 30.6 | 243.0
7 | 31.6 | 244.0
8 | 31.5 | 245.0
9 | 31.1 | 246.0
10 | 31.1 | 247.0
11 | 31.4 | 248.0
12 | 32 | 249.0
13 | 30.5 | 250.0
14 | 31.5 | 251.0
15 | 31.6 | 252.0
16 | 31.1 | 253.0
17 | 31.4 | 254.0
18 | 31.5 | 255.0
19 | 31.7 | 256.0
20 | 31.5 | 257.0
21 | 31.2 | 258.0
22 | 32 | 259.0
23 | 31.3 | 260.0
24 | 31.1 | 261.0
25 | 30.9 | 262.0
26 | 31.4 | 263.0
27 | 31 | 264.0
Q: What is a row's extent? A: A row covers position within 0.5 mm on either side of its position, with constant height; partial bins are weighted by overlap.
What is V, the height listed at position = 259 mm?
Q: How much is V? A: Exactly 32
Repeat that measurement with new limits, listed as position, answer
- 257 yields 31.5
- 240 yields 31.3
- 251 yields 31.5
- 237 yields 31.5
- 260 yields 31.3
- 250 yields 30.5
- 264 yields 31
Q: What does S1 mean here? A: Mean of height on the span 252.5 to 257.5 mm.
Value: 31.4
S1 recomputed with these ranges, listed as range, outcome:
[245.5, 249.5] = 31.4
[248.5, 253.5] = 31.3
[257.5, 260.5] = 31.5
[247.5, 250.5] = 31.3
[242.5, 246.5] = 31.2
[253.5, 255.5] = 31.4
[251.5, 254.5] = 31.4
